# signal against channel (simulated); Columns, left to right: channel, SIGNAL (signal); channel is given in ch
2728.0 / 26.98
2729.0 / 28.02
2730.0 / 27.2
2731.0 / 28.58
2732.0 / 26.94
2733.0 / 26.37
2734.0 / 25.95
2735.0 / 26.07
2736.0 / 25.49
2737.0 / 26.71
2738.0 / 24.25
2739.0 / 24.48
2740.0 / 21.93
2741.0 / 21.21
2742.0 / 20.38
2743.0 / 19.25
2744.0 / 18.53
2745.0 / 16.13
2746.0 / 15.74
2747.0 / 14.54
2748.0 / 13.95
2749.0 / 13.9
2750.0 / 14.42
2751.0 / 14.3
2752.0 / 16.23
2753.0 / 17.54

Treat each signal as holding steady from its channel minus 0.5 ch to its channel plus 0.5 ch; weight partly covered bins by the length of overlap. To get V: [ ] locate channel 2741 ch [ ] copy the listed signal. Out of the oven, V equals 21.21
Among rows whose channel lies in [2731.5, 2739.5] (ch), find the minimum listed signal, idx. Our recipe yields 24.25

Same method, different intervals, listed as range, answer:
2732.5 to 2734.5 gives 25.95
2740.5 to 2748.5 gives 13.95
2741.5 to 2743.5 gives 19.25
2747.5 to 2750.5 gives 13.9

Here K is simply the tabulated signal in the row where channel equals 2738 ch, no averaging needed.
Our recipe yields 24.25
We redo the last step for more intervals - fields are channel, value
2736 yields 25.49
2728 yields 26.98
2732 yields 26.94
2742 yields 20.38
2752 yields 16.23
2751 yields 14.3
